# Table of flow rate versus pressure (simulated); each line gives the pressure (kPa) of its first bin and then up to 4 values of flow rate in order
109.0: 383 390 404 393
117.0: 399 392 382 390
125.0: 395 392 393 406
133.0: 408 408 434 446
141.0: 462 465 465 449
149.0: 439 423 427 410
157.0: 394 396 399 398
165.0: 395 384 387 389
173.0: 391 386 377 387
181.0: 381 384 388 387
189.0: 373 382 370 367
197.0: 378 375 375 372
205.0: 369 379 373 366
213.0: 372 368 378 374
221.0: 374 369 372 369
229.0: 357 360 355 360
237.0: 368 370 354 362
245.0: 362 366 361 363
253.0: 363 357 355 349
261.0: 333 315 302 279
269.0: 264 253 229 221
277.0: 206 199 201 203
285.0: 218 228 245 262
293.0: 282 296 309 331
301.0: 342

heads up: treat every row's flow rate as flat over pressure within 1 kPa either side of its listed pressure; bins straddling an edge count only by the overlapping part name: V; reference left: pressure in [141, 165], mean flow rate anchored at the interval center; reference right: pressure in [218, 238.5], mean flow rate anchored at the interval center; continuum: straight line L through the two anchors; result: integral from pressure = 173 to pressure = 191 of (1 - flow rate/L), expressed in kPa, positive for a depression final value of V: 0.8 kPa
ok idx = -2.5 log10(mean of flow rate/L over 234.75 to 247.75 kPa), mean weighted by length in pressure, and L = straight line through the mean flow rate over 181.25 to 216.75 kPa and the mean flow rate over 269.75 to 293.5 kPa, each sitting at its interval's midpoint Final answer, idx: -0.208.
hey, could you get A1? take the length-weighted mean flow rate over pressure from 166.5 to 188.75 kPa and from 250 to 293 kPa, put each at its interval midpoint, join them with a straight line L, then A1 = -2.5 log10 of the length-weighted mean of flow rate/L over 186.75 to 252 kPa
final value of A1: -0.106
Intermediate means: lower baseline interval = 385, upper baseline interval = 274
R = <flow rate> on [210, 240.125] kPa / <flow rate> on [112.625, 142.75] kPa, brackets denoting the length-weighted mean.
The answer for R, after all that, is 0.9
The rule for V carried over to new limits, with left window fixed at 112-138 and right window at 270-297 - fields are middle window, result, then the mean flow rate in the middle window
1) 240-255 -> -4.80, 361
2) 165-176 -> -1.09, 388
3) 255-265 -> -2.88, 336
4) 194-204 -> -1.54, 373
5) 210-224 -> -3.05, 372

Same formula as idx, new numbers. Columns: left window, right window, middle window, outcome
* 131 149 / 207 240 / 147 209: 0.05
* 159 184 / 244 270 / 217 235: -0.03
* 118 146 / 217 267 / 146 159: -0.04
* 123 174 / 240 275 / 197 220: -0.03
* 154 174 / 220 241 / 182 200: 0.01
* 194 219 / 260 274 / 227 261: -0.14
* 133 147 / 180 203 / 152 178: 0.05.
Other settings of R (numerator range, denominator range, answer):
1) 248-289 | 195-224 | 0.75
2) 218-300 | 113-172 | 0.76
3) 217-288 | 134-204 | 0.79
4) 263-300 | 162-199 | 0.66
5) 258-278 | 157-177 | 0.70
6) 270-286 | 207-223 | 0.58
